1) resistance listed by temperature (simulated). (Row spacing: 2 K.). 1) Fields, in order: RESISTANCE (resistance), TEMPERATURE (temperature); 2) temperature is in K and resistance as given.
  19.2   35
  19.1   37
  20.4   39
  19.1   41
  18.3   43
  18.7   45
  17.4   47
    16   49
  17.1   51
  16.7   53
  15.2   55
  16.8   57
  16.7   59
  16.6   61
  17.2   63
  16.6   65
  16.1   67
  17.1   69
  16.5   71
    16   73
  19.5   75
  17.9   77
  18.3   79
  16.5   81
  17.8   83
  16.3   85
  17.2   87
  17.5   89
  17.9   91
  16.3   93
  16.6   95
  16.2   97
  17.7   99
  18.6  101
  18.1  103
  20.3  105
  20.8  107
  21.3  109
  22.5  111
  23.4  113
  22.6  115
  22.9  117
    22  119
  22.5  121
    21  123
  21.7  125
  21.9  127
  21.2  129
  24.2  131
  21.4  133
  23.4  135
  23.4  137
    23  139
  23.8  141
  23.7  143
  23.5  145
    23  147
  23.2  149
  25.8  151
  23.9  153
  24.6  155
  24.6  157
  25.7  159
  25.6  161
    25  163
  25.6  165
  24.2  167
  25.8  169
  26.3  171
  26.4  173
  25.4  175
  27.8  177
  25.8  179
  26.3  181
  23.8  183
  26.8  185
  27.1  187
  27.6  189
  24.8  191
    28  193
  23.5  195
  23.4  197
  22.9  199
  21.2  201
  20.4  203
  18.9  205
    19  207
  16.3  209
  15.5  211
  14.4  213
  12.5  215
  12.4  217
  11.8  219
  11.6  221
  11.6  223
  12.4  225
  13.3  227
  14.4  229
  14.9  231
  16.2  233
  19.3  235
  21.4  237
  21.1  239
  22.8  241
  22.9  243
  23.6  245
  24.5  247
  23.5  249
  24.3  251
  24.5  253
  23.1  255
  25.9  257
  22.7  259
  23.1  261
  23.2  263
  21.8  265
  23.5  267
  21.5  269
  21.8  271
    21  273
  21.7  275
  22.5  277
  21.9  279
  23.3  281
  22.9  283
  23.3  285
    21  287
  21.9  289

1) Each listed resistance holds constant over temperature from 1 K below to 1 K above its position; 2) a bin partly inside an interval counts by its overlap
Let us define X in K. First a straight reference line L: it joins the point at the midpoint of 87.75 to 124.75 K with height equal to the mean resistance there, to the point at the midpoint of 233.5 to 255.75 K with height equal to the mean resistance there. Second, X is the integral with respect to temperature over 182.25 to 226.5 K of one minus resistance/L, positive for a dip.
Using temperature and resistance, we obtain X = 5.1 K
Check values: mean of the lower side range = 19.9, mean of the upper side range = 22.7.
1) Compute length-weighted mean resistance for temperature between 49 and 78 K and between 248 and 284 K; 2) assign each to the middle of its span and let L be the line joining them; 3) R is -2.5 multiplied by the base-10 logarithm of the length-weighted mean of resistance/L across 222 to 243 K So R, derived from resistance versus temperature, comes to 0.27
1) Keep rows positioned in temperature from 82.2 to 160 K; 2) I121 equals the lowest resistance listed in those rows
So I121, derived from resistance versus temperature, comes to 16.2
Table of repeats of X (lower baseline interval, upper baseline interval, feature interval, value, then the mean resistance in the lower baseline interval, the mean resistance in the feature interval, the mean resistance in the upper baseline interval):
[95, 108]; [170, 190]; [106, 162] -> -3.7 K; 18.5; 23.1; 26.3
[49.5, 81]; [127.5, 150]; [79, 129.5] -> 1.6 K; 16.9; 19.6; 23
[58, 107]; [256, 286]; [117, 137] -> -3.9 K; 17.4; 22.2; 22.7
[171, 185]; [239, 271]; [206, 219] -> 5.3 K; 26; 14.8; 23.3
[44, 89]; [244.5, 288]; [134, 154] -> -4.5 K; 17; 23.7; 22.9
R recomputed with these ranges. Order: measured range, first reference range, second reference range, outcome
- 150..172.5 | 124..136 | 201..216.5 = -0.24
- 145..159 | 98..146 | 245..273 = -0.10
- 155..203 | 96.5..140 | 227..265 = -0.18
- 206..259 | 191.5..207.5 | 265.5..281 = 0.21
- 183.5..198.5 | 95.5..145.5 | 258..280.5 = -0.17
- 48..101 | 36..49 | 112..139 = 0.18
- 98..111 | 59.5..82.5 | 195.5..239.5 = -0.16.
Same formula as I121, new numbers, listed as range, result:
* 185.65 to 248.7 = 11.6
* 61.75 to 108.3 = 16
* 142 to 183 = 23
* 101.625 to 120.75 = 18.1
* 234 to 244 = 19.3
